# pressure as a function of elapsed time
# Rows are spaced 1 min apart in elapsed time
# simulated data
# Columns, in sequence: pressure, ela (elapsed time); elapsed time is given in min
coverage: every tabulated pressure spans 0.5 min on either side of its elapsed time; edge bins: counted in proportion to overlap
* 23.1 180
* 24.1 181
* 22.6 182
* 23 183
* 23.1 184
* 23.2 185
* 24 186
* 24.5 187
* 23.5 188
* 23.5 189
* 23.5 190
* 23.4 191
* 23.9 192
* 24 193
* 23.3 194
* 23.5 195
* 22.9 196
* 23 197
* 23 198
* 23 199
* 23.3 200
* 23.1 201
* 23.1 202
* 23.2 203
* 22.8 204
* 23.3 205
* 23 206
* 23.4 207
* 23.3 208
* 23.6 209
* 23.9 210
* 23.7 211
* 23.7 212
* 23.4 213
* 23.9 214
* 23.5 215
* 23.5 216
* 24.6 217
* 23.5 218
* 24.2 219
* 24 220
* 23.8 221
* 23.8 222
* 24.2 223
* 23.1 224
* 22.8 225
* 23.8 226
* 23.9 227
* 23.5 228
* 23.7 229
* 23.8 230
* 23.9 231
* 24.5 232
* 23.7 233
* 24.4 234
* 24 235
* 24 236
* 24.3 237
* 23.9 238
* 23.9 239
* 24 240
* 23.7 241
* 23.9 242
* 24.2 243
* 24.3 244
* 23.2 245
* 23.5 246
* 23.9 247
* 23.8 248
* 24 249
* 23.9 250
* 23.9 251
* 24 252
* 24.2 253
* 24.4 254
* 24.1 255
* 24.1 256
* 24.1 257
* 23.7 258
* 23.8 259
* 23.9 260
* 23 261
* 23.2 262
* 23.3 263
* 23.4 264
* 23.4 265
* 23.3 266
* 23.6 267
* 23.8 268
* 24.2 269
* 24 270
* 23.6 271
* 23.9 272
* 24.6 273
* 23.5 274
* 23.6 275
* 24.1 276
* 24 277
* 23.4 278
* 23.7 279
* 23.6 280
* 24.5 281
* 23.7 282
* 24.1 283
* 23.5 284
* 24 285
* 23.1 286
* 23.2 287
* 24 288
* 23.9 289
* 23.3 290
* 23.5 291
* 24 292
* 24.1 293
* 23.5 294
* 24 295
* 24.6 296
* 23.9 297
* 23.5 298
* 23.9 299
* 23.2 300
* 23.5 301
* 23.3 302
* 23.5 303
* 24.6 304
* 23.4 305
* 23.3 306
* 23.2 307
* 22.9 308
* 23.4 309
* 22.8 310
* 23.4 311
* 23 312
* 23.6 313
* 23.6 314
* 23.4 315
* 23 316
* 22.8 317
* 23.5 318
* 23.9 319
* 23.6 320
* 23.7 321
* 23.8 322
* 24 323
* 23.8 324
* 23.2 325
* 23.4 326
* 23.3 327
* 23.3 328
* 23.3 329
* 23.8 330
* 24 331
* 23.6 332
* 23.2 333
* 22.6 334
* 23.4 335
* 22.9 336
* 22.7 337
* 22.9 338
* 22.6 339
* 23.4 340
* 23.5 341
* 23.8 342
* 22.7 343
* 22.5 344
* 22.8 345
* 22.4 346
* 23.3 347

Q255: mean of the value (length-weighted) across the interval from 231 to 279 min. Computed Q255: 23.9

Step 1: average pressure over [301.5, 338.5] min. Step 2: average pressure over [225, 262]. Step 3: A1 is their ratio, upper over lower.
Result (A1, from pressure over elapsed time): 0.98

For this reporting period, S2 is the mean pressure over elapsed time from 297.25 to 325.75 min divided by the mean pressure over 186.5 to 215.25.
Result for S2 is 1.0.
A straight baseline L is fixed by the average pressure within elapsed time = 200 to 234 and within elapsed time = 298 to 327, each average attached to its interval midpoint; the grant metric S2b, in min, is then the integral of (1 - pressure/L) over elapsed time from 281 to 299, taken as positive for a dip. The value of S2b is -0.2 min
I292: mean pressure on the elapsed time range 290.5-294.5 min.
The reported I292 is 23.8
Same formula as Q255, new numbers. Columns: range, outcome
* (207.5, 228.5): 23.7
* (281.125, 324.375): 23.6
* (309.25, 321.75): 23.4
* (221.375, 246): 23.8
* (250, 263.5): 23.8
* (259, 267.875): 23.4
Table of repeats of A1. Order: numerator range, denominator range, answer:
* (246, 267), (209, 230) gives 1.00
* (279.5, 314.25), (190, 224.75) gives 1.01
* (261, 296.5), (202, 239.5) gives 1.00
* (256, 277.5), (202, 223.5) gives 1.00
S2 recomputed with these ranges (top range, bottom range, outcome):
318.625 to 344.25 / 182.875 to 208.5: 1.00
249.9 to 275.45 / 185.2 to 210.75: 1.02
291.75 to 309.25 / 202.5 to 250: 1.00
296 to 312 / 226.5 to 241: 0.98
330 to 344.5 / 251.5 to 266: 0.98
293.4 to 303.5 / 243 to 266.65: 1.00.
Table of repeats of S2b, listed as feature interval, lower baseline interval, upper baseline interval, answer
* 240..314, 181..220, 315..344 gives -1.05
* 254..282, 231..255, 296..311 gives 0.02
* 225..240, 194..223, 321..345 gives -0.30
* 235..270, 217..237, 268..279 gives 0.06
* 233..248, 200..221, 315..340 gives -0.28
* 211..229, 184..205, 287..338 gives -0.24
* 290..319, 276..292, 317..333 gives 0.16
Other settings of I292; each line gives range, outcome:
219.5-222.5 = 23.9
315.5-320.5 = 23.4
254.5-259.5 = 24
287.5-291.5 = 23.7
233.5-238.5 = 24.1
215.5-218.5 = 23.9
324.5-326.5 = 23.3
